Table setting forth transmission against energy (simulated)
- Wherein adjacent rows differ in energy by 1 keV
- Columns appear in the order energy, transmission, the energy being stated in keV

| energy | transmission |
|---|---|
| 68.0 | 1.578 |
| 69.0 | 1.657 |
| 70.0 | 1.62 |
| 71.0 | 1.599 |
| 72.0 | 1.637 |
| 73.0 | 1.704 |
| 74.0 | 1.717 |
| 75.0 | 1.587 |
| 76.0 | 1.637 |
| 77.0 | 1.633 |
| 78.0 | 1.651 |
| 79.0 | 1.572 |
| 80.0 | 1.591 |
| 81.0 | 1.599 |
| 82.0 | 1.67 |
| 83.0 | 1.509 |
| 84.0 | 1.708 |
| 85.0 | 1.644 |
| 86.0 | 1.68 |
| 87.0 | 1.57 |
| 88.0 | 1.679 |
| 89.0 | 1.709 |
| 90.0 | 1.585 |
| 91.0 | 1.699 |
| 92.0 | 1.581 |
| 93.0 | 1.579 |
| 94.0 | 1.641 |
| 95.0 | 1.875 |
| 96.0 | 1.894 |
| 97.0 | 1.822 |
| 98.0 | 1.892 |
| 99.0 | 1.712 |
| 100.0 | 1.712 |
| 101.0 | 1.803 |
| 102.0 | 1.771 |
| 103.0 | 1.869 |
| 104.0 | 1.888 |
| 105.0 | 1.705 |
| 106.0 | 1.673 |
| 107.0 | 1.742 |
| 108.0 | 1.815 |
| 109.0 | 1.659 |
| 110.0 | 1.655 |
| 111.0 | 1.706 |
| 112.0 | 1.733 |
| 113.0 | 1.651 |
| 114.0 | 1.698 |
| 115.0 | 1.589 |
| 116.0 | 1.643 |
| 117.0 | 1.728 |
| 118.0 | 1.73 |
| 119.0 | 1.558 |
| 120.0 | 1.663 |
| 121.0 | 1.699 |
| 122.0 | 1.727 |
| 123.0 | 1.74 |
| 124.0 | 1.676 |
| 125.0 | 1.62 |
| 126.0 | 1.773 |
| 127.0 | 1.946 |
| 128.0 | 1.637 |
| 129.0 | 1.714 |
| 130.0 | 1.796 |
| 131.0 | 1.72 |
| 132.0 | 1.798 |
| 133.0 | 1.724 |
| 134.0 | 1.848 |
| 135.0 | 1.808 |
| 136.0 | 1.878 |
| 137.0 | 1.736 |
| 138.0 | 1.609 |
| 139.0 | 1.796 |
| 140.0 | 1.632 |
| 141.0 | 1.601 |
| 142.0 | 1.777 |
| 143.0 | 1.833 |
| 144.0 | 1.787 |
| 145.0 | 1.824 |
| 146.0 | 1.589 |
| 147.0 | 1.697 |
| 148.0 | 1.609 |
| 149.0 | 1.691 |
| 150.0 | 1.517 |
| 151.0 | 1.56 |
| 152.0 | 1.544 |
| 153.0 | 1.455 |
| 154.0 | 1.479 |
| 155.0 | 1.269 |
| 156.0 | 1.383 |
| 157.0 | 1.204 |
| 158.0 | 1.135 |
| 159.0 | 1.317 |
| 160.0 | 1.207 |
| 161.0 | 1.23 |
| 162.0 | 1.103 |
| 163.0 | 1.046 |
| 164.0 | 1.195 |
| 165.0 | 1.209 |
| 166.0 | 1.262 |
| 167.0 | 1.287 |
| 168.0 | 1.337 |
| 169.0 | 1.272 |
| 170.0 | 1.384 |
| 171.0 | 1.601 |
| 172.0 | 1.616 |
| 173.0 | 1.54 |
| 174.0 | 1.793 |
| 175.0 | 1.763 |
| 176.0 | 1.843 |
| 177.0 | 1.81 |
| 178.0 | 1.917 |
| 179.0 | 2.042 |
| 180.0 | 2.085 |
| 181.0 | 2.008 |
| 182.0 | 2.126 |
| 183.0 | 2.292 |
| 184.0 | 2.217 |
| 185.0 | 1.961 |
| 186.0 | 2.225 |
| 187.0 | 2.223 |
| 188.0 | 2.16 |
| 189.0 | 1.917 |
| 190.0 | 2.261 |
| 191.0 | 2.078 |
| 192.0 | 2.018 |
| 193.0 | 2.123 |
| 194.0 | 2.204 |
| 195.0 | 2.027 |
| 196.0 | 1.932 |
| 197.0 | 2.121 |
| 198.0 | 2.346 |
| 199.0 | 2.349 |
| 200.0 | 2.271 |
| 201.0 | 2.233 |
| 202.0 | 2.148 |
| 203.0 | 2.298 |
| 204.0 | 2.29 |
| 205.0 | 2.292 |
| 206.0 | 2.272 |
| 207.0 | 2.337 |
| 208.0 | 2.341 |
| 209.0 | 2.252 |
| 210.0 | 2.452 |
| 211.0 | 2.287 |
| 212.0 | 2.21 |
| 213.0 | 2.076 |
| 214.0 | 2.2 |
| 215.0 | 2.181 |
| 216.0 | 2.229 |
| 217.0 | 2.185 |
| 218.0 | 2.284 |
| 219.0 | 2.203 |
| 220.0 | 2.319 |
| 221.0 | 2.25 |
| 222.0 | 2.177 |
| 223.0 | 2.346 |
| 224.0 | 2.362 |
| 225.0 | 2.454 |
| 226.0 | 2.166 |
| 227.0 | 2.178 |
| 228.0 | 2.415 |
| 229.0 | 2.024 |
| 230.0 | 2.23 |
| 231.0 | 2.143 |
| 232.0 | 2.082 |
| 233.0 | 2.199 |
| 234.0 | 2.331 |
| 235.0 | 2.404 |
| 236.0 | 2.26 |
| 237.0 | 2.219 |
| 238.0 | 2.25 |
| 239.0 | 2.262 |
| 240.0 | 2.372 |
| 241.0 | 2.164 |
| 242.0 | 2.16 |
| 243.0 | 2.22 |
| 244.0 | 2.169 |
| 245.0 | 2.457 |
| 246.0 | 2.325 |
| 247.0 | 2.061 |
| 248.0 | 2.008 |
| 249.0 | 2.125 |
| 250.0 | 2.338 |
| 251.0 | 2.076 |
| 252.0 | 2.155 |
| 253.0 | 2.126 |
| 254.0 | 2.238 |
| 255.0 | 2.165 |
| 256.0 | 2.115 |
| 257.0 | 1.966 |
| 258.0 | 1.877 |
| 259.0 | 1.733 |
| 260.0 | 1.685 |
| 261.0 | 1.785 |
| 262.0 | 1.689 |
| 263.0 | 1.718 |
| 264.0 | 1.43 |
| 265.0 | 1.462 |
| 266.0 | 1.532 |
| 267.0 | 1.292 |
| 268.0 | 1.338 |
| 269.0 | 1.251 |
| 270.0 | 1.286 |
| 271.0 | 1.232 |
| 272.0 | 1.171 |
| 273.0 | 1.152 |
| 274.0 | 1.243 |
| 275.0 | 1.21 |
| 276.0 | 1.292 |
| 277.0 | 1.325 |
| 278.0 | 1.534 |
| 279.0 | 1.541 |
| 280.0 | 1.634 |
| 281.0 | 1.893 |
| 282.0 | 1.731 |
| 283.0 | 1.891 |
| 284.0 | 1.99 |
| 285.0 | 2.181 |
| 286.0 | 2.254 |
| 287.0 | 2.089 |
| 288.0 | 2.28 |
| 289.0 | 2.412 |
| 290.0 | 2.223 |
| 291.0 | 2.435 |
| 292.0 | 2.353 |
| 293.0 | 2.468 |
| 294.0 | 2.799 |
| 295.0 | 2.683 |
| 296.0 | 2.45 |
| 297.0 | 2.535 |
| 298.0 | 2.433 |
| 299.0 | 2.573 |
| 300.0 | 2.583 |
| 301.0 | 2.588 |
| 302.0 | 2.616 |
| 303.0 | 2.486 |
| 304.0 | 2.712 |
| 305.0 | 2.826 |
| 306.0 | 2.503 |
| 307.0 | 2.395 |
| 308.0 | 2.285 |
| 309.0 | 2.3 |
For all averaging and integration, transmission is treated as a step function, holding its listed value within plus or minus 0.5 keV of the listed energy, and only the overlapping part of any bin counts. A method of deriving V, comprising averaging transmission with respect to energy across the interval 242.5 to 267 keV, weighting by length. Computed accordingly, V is 1.96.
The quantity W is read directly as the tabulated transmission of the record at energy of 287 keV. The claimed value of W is 2.089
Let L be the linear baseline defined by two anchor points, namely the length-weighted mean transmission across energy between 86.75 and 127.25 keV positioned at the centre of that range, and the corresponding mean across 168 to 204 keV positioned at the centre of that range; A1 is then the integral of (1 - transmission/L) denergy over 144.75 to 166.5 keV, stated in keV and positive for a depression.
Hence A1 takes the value 5.8 keV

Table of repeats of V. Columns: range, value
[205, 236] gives 2.25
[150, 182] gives 1.49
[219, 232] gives 2.25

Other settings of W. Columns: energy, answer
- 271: 1.232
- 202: 2.148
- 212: 2.21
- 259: 1.733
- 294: 2.799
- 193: 2.123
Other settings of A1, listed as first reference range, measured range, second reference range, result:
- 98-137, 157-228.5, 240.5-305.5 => -4.0 keV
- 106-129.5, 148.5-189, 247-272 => 2.7 keV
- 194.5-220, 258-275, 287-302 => 6.8 keV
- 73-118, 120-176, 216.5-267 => 8.2 keV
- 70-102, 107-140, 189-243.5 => 2.0 keV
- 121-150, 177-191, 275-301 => -1.8 keV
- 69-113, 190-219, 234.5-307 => -4.7 keV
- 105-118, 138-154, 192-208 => 2.0 keV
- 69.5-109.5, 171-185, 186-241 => 1.1 keV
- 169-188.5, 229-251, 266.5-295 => -4.6 keV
